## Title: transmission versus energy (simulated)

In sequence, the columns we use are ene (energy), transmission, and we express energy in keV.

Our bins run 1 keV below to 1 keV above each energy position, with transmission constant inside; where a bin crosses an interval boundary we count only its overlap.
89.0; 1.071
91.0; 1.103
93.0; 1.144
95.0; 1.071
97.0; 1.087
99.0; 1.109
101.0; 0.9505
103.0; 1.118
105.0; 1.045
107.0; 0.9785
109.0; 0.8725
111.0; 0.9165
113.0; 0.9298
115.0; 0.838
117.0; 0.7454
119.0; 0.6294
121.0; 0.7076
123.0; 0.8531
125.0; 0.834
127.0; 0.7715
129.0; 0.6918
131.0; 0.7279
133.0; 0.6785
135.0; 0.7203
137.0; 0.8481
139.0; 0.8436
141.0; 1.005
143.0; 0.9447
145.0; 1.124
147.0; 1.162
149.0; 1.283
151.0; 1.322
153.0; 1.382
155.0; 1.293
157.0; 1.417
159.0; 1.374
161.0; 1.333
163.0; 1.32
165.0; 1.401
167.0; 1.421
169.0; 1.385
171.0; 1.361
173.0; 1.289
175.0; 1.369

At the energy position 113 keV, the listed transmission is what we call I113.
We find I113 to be 0.9298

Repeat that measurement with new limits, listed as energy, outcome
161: 1.333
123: 0.8531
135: 0.7203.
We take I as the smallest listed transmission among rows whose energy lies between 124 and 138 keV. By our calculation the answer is 0.6785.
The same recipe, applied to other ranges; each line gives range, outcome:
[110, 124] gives 0.6294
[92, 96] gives 1.071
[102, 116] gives 0.838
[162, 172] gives 1.32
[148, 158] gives 1.283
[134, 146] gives 0.7203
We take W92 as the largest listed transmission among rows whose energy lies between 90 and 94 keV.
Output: 1.144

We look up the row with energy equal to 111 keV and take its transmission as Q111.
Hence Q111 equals 0.9165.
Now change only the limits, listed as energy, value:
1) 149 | 1.283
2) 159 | 1.374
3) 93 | 1.144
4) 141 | 1.005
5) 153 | 1.382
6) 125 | 0.834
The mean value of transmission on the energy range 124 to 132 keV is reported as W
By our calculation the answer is 0.756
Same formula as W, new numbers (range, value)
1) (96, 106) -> 1.06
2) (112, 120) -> 0.786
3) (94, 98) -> 1.08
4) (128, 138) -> 0.733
